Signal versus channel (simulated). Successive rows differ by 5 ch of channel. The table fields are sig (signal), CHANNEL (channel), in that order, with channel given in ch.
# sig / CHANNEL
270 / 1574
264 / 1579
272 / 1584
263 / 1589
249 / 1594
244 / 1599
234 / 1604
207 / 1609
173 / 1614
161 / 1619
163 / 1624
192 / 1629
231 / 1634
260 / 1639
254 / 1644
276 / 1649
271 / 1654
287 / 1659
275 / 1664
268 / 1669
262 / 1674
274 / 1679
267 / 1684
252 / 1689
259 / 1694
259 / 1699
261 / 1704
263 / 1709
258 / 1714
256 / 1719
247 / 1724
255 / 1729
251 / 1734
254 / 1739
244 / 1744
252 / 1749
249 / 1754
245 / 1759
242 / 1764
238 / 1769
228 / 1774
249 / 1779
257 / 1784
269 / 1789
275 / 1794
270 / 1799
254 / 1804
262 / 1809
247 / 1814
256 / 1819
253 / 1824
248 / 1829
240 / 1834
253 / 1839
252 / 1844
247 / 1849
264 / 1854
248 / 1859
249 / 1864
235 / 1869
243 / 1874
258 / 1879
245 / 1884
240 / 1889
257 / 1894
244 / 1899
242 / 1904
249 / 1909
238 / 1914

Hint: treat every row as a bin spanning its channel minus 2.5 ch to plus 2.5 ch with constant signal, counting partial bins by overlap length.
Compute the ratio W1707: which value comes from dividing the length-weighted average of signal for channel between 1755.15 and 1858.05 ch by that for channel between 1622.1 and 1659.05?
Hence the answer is 1.05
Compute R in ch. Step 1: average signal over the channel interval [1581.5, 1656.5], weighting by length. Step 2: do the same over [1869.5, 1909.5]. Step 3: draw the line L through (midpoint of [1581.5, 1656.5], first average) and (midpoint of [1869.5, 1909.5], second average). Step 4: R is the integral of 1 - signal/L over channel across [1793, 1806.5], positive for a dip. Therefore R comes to -1.4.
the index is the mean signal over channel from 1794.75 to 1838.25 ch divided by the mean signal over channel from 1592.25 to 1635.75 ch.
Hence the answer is 1.24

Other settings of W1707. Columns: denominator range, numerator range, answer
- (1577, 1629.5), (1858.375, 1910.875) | 1.12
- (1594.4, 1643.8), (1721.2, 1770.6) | 1.17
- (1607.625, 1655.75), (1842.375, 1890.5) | 1.14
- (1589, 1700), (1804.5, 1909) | 1.03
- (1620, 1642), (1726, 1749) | 1.20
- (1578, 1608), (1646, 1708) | 1.06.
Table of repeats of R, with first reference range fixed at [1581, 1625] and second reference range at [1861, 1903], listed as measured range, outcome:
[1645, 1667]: -4.9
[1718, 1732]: -1.2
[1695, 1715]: -2.6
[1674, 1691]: -2.7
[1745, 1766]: -1.1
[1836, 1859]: -0.9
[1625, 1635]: 1.0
